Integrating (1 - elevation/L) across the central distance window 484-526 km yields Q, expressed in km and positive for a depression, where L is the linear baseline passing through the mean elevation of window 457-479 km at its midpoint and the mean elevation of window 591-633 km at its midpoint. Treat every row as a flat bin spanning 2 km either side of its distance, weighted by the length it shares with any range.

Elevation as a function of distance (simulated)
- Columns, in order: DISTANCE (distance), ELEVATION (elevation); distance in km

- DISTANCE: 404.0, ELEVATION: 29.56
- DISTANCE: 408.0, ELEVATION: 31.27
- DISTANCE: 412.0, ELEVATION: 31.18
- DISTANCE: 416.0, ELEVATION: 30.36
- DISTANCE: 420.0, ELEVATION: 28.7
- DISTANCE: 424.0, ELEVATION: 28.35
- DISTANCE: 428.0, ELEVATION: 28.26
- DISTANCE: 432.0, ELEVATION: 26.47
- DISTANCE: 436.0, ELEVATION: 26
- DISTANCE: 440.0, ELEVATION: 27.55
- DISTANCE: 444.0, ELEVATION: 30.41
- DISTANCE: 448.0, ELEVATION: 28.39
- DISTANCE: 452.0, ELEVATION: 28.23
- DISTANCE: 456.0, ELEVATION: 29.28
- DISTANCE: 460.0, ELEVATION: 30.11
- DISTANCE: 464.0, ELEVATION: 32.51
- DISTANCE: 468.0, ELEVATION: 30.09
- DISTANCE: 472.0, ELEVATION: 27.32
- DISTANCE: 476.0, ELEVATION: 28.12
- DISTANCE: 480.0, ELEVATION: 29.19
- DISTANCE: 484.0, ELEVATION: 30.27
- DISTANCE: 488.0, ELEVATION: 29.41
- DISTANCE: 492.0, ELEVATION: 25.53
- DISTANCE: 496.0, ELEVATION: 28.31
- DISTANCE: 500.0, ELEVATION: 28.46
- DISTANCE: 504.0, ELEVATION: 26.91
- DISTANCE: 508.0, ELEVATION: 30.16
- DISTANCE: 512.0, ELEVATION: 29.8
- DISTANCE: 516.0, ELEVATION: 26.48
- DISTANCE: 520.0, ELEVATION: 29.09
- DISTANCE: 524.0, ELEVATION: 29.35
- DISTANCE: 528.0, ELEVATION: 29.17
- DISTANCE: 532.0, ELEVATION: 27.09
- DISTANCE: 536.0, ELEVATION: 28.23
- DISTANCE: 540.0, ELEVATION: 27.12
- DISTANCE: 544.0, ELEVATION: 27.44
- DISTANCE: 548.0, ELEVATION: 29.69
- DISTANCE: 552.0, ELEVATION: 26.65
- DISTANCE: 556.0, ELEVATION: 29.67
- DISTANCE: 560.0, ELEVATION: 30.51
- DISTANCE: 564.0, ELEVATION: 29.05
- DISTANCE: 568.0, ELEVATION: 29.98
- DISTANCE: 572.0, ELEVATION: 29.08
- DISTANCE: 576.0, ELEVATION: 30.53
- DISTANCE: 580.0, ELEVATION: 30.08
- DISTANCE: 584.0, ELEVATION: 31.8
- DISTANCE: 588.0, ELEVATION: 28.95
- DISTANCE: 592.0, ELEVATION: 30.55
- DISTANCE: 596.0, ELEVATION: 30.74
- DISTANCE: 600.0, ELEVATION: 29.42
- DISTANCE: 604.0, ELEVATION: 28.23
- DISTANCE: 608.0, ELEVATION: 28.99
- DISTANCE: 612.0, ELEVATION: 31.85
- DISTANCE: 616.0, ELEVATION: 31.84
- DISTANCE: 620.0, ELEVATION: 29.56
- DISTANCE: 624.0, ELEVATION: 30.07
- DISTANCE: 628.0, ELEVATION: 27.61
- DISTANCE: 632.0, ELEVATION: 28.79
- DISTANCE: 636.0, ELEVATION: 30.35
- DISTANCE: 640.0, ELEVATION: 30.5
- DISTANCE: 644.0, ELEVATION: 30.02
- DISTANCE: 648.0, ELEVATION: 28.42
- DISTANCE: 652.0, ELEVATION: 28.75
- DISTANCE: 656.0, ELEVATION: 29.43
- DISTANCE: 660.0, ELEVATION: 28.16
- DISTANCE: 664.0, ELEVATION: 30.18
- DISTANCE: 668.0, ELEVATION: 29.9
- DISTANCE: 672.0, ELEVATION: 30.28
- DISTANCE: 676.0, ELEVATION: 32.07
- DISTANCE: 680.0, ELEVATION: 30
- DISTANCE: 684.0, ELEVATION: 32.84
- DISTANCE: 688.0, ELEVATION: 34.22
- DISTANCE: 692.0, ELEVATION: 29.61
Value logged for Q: 1.7 km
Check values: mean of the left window 29.6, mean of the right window 29.8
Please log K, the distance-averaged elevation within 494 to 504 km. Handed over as 28.1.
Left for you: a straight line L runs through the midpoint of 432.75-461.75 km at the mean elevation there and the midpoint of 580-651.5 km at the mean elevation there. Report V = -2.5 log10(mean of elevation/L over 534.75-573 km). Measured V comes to 0.02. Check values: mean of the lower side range 28.5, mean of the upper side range 29.8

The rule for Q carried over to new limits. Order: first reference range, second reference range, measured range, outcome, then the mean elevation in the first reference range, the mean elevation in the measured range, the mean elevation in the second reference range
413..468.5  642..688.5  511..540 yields 1.1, 28.9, 28.3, 30.2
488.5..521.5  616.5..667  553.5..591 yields -1.5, 28.1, 29.9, 29.4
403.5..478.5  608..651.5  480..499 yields 0.5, 29.1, 28.5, 29.8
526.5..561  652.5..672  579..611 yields -1.2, 28.3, 29.9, 29.5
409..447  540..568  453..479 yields -0.7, 28.7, 29.5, 28.8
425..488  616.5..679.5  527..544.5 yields 0.8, 28.8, 27.8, 29.7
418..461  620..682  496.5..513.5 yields 0.0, 28.3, 28.8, 29.6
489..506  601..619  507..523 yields -0.6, 27.4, 28.8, 30.1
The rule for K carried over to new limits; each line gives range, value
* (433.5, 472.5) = 29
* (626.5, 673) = 29.4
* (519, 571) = 28.7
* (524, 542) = 28.1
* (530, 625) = 29.5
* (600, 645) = 29.8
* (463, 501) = 28.8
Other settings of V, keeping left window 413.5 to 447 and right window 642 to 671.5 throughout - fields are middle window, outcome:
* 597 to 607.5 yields 0.002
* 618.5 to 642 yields -0.010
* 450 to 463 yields -0.039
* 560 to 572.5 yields -0.025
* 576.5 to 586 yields -0.069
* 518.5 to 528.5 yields -0.018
